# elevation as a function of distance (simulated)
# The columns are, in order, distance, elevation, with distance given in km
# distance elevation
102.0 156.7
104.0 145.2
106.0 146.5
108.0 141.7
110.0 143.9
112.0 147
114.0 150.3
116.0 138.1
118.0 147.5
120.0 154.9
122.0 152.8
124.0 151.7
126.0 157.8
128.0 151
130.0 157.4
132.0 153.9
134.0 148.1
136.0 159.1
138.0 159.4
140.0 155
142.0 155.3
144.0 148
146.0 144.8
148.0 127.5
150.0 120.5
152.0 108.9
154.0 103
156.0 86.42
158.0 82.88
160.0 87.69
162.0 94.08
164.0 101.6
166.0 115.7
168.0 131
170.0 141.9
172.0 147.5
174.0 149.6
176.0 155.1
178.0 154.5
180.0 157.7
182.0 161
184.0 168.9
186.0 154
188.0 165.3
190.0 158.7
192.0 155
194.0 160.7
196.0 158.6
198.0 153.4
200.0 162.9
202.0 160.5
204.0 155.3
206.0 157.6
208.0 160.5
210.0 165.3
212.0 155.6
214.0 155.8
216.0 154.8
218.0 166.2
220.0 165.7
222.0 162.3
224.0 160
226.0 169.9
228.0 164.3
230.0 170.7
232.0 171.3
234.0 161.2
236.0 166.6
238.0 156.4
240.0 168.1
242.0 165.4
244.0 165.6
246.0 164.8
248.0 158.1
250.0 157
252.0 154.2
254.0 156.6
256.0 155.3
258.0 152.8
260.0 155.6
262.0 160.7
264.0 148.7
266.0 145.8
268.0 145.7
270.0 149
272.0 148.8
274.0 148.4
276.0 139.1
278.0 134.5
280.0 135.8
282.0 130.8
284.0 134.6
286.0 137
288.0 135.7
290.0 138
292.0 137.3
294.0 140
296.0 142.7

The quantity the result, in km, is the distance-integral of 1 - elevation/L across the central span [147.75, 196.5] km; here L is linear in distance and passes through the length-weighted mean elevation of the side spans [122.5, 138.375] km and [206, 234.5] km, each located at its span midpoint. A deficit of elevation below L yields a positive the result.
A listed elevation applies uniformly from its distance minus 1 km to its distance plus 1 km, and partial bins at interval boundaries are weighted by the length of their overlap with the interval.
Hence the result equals 7.7 km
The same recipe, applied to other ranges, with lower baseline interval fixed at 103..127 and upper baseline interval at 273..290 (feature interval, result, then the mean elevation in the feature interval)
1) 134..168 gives 5.3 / 123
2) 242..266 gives -3.1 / 157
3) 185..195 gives -1.1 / 159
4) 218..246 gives -5.0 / 165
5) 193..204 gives -1.3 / 159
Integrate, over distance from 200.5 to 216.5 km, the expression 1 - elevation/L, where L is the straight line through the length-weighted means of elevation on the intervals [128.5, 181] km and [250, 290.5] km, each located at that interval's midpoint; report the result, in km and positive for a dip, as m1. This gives -2.3 km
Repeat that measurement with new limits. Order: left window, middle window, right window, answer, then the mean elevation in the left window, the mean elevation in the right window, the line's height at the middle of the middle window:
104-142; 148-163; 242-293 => 5.1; 151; 148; 150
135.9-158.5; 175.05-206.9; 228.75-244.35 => -2.6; 129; 166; 147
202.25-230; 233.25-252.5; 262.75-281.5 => -1.1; 161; 144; 153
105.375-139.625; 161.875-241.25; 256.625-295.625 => -4.8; 151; 143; 147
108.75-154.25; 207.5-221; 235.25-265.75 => -0.5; 146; 159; 155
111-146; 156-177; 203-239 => 5.0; 152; 162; 156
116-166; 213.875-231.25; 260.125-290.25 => -3.1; 133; 143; 139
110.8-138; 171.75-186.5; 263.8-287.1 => -0.9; 152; 141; 148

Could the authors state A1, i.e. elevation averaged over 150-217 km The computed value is 142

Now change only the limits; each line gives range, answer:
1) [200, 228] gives 161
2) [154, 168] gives 97.9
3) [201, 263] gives 161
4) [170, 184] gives 154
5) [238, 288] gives 150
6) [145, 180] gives 122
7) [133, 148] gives 151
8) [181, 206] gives 159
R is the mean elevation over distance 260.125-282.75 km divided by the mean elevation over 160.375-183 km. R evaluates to 1.1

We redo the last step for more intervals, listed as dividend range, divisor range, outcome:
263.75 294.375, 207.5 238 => 0.86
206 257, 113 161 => 1.18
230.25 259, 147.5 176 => 1.40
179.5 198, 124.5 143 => 1.03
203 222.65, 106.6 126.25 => 1.08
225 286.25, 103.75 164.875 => 1.13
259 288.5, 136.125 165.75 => 1.19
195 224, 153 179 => 1.34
